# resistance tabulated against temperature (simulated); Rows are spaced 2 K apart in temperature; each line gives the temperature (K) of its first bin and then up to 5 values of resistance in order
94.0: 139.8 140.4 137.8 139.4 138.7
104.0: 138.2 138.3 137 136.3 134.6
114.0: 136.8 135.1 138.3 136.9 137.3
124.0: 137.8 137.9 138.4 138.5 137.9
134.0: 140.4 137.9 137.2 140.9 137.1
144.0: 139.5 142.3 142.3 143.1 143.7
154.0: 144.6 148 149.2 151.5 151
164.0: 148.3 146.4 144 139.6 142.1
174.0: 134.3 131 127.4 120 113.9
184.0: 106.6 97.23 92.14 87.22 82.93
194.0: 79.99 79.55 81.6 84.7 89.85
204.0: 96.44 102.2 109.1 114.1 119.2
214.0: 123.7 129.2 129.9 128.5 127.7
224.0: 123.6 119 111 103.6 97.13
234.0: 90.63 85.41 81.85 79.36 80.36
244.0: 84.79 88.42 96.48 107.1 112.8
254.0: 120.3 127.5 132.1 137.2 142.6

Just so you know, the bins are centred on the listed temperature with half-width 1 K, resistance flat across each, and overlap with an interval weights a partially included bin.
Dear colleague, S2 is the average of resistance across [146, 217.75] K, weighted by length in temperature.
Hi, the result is 120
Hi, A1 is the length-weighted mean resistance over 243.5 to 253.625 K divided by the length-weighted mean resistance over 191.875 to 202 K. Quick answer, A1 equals 1.2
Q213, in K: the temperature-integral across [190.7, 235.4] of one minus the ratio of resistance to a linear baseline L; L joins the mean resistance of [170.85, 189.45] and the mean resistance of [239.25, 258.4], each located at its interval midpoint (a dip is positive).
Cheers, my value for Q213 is 1.91 K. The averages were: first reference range 118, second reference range 102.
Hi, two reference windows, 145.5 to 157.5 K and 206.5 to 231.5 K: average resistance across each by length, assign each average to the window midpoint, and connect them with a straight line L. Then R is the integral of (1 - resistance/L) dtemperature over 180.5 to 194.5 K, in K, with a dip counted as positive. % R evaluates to 3.77 K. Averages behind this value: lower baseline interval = 144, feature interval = 95.7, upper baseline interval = 119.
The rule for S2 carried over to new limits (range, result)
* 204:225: 120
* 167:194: 115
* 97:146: 138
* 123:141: 139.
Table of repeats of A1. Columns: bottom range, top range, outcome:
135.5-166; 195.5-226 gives 0.76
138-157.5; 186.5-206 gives 0.61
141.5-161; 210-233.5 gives 0.82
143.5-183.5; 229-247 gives 0.63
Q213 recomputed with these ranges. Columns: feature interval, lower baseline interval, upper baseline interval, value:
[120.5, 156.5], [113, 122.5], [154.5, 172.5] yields 0.3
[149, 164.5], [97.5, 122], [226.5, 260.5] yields -2.8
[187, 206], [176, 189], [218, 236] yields 4.2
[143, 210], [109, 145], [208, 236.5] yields 3.0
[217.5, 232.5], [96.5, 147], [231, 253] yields -3.0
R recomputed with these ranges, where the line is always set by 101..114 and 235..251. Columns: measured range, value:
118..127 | -0.4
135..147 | -1.4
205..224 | -4.3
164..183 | -3.5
